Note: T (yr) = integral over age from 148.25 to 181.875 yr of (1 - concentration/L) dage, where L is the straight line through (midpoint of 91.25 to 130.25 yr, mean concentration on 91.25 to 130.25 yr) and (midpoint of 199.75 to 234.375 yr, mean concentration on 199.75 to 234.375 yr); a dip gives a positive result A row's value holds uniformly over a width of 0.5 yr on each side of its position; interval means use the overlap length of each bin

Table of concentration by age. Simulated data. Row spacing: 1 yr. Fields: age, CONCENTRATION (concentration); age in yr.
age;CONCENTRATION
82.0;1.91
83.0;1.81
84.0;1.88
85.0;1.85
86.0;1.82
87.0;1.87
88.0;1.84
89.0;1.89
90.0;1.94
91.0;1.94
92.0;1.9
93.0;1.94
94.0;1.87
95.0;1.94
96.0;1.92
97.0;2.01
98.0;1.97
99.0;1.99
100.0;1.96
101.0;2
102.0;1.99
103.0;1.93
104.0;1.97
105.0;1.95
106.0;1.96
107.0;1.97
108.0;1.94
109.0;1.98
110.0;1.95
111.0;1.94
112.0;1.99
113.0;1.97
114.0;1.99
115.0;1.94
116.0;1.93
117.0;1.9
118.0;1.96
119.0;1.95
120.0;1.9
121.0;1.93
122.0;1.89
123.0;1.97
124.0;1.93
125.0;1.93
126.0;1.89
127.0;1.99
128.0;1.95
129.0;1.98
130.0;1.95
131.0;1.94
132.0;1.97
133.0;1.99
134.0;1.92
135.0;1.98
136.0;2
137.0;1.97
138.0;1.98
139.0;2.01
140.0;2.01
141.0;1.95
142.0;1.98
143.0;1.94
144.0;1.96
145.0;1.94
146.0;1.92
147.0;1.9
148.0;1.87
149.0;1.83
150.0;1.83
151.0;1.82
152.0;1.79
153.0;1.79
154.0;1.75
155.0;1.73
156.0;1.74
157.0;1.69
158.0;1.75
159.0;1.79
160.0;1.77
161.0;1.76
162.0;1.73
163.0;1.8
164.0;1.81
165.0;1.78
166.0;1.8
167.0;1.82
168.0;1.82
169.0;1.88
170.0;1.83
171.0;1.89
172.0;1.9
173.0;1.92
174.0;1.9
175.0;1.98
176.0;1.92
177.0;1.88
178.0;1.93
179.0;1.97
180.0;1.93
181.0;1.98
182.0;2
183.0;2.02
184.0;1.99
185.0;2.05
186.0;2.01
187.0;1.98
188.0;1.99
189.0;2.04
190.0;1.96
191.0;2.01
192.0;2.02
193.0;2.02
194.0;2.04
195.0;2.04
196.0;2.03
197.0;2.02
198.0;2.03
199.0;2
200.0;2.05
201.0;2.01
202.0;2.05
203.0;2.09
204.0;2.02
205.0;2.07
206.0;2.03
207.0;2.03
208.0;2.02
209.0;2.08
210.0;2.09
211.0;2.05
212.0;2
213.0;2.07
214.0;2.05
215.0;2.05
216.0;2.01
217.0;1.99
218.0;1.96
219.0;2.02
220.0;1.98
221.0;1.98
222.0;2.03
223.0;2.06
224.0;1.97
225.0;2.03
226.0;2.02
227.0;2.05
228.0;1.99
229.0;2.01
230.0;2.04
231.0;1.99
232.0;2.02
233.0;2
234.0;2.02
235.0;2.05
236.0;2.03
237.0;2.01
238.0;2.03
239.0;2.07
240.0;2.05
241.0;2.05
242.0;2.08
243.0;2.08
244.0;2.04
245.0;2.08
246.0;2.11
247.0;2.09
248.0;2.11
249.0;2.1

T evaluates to 2.6 yr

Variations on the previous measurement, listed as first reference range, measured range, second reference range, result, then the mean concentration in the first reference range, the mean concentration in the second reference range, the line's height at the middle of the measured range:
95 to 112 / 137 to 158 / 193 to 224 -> 1.3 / 1.96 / 2.03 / 1.99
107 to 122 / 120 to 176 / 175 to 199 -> 2.4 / 1.95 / 1.99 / 1.97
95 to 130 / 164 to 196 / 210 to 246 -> 0.9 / 1.95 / 2.03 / 2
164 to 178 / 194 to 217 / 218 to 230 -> -0.9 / 1.87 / 2.01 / 1.96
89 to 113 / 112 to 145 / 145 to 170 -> -1.3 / 1.95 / 1.8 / 1.88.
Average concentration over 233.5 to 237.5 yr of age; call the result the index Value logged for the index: 2.03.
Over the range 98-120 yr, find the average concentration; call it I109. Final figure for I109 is 1.96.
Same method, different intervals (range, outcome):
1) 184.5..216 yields 2.03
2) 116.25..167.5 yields 1.89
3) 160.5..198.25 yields 1.93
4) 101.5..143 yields 1.96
